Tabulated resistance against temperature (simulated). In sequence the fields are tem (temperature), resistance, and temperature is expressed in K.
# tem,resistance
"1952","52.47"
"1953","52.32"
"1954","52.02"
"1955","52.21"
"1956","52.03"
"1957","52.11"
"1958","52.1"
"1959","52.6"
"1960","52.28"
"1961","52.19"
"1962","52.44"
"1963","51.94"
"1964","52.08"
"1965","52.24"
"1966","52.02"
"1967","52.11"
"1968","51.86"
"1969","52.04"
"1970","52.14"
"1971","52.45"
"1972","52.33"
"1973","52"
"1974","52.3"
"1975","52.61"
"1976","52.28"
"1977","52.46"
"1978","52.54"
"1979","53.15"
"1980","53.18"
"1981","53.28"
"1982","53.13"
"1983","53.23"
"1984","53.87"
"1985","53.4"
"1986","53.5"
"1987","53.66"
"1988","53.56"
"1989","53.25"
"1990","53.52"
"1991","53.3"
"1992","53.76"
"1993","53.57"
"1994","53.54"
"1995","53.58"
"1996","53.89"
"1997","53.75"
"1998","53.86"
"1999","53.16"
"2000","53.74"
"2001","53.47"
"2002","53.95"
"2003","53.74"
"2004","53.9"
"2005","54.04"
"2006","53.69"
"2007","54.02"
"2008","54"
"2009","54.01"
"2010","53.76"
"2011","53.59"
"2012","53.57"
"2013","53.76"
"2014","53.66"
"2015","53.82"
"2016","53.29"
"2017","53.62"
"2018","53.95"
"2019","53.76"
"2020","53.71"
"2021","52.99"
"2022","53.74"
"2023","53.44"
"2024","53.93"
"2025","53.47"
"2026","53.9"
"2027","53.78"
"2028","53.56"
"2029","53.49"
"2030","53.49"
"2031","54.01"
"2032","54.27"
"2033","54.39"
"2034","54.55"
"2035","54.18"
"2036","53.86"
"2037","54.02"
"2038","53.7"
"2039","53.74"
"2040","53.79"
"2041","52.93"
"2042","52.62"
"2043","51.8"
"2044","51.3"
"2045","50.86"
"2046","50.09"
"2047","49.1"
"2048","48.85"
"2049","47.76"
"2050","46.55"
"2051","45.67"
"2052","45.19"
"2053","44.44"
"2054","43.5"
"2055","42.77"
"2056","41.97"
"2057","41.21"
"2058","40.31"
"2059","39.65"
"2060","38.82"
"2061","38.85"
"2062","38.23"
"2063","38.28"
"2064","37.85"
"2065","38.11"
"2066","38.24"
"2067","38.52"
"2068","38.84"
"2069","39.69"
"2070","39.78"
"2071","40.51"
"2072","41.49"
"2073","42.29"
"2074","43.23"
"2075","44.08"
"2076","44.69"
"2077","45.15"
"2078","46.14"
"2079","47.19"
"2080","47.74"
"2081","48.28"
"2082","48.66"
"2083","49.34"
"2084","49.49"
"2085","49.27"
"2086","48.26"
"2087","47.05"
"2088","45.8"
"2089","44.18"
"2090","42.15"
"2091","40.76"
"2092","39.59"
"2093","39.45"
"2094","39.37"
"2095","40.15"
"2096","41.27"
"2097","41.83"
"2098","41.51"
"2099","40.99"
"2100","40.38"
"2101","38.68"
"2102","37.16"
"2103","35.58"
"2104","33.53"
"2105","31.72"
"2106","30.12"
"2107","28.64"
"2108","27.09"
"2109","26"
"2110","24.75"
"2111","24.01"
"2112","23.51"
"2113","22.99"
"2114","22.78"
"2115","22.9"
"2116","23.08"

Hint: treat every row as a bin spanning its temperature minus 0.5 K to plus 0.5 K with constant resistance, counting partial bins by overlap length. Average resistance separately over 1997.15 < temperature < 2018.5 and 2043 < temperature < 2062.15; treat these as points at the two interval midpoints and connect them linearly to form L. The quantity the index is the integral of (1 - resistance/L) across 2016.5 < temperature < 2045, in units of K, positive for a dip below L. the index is -2.6 K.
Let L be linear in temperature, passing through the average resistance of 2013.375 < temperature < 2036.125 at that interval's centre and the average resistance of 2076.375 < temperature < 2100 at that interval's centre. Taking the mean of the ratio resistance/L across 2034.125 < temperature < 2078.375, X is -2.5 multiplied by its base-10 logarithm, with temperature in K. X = 0.09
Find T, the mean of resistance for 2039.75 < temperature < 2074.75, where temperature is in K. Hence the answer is 43.7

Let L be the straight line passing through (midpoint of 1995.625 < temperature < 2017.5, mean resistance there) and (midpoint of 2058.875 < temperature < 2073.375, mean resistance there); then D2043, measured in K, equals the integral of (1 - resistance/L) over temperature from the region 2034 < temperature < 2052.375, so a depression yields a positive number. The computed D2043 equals -2.5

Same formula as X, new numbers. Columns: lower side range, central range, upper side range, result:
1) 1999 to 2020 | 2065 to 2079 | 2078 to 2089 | 0.17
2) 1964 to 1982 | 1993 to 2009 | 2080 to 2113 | -0.09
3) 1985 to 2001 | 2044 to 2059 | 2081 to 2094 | 0.07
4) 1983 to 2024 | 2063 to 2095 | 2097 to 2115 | -0.17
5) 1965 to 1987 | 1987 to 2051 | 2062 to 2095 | -0.10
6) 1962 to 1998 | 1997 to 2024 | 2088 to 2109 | -0.10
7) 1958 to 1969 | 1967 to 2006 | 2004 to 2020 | -0.01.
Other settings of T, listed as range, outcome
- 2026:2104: 45.4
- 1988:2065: 50.9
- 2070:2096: 44.4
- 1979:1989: 53.4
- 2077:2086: 48.1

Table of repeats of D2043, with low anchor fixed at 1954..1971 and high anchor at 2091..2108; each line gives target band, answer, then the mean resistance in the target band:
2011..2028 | -2.8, 53.6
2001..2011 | -1.4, 53.9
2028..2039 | -2.4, 54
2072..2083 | -1.7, 45.7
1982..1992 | -0.8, 53.5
